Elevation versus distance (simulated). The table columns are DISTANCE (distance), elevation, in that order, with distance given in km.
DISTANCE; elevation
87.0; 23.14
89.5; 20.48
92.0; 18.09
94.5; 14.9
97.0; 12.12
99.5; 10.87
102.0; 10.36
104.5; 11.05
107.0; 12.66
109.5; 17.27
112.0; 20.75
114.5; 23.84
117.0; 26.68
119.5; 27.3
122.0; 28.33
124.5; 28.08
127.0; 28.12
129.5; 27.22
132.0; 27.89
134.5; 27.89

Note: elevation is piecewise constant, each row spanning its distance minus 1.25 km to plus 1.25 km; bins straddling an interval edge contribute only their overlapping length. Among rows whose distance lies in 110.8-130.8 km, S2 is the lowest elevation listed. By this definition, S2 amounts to 20.75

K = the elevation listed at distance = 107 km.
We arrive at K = 12.66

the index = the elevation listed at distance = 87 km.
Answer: 23.14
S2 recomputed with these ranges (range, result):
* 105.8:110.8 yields 12.66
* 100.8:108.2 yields 10.36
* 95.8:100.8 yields 10.87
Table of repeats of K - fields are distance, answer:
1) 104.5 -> 11.05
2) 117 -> 26.68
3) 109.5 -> 17.27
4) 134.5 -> 27.89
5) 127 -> 28.12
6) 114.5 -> 23.84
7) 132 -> 27.89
